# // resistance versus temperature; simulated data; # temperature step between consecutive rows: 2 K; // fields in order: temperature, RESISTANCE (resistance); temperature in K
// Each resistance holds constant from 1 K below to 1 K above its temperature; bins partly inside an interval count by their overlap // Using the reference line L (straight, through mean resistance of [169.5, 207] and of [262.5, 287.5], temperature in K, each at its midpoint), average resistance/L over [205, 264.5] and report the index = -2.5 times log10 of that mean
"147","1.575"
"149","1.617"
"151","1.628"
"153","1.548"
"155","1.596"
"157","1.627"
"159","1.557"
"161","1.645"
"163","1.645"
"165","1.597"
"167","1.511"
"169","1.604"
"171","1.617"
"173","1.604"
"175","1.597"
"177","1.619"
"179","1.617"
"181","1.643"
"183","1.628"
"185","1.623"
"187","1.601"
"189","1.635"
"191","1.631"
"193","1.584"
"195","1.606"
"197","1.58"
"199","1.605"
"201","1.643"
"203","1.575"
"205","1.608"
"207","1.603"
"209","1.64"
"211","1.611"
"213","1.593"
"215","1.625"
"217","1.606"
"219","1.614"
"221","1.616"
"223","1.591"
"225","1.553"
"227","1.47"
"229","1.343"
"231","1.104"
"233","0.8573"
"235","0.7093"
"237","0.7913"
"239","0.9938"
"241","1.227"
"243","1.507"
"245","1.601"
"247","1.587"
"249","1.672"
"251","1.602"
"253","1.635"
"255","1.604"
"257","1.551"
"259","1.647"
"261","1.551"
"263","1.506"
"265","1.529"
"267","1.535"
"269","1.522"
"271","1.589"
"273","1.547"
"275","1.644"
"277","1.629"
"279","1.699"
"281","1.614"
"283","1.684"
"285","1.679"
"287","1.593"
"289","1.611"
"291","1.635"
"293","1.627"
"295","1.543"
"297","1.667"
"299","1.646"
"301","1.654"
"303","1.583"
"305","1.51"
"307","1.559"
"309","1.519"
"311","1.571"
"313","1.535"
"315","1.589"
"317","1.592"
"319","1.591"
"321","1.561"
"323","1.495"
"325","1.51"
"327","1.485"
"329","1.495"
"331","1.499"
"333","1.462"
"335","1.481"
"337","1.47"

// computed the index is 0.11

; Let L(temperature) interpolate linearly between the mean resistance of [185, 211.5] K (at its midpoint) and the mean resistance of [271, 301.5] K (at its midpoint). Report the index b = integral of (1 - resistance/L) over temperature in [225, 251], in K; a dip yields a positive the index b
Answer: 5.7 K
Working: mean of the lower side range 1.61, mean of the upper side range 1.63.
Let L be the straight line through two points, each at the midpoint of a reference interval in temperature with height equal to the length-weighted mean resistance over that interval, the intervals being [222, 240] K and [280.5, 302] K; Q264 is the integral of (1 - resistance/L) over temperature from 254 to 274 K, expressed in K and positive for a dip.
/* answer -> -2.0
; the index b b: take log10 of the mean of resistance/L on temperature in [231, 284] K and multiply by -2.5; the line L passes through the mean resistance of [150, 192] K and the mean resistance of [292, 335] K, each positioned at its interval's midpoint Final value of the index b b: 0.09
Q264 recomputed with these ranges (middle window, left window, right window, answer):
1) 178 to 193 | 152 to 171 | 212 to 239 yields -1.3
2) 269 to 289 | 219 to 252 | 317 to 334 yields -2.8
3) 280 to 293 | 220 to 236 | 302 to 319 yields -1.4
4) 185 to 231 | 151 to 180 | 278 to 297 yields 1.0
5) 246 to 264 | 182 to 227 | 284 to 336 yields -0.1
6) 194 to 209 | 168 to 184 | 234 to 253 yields -1.0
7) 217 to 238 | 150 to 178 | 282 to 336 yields 4.0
